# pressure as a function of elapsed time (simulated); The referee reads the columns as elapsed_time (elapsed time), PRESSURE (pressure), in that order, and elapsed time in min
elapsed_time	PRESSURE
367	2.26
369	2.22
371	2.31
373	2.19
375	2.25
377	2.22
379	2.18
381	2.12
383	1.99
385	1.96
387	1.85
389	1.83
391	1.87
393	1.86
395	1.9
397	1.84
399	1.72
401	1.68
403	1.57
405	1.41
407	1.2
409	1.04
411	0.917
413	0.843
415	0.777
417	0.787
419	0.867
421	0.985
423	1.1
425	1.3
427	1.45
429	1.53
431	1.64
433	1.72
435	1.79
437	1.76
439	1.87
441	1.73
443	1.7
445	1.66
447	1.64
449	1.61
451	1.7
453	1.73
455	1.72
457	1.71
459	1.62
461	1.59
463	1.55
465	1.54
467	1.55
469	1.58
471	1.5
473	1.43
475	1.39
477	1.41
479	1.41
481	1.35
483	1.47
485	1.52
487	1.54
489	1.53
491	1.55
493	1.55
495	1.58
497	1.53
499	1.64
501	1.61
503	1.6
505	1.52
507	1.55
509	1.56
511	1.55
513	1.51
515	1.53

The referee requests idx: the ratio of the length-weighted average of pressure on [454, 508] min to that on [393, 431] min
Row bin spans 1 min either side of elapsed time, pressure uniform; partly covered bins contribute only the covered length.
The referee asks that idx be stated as 1.19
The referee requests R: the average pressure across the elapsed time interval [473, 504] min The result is 1.51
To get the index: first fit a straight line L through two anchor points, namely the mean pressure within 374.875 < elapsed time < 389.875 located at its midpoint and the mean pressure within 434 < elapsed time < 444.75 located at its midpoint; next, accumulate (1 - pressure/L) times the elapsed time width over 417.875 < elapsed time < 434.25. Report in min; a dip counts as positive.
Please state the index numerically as 4.4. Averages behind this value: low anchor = 2.04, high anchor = 1.76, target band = 1.33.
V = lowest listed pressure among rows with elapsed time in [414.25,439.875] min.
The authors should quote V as 0.777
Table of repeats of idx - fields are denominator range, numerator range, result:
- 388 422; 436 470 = 1.22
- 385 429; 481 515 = 1.11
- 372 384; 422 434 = 0.67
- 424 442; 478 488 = 0.89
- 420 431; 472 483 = 1.08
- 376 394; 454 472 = 0.80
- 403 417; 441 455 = 1.60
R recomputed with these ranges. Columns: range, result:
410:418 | 0.831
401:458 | 1.42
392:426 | 1.28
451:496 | 1.54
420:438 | 1.48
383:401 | 1.85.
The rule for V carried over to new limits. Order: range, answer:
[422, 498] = 1.1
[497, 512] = 1.52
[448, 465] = 1.54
